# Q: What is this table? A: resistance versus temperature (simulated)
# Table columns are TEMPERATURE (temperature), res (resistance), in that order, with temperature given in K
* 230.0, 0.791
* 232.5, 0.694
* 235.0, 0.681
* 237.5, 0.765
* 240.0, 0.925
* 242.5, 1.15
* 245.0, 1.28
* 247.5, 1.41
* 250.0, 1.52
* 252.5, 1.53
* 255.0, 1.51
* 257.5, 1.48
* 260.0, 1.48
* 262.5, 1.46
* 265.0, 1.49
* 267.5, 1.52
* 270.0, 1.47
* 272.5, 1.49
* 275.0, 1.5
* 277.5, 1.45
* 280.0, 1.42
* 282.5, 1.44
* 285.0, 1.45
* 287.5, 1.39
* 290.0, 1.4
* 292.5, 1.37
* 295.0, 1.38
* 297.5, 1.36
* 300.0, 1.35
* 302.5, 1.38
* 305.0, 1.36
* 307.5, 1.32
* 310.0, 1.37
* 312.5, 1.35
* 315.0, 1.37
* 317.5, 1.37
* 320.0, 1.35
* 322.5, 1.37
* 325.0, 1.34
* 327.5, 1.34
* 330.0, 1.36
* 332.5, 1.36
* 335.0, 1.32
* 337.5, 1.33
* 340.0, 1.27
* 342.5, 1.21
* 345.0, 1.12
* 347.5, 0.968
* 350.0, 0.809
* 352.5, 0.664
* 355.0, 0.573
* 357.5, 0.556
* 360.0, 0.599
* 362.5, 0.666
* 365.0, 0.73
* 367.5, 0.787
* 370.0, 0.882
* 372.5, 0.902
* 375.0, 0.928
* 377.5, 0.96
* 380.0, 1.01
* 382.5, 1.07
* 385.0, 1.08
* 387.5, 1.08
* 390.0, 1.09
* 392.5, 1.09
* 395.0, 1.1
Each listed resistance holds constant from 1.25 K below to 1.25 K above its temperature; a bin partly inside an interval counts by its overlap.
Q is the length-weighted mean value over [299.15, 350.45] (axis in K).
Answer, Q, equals 1.29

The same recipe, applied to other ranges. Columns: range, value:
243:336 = 1.41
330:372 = 0.94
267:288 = 1.46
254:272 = 1.49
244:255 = 1.45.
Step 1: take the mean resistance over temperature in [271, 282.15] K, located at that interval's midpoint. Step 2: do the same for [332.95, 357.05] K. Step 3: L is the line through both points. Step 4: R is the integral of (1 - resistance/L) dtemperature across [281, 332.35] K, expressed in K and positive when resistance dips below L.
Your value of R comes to -4.33 K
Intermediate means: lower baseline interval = 1.46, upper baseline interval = 1.02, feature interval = 1.37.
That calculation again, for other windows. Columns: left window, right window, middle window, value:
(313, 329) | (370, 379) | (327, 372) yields 6.9 K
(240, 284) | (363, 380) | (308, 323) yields -2.7 K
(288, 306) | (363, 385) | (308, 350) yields -3.7 K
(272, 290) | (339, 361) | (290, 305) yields -0.8 K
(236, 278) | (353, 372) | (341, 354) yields -2.6 K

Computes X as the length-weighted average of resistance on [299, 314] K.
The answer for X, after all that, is 1.36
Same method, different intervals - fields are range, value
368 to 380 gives 0.919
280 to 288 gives 1.43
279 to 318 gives 1.38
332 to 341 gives 1.32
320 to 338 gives 1.35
